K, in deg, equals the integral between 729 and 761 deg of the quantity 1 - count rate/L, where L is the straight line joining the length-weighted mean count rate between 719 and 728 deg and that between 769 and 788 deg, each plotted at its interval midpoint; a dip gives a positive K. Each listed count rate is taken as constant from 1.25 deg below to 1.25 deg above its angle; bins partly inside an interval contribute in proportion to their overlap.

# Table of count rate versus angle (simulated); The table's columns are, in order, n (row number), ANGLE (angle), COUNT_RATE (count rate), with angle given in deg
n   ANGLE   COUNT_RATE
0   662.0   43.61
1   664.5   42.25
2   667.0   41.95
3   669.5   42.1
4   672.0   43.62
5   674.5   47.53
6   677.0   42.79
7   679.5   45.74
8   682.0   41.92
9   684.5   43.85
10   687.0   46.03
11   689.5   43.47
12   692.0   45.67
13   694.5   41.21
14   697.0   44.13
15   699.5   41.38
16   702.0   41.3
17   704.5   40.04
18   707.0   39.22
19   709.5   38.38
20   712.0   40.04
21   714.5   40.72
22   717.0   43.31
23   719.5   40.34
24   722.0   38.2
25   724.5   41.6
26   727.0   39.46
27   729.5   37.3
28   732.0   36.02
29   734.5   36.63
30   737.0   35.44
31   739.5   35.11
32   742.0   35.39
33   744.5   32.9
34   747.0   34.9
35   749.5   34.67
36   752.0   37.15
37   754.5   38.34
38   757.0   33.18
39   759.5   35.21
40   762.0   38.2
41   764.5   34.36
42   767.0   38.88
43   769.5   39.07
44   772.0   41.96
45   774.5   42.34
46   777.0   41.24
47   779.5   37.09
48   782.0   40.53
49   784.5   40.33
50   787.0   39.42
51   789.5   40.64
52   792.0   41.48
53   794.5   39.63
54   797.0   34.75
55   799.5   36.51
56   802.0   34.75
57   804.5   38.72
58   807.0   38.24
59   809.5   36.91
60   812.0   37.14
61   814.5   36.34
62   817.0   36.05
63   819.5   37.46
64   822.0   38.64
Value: 3.6 deg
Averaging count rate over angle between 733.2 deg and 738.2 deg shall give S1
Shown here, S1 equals 36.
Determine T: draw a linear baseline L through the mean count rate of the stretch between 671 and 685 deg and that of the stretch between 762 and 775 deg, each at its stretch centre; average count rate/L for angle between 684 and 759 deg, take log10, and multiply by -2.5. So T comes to 0.073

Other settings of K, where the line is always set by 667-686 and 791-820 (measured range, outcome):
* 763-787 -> -0.42 deg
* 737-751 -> 1.97 deg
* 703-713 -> 0.66 deg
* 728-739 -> 1.24 deg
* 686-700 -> -0.24 deg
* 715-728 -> 0.30 deg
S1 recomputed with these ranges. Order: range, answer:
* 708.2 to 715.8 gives 39.7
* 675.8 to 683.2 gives 43.5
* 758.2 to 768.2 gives 36.6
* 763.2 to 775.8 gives 39.3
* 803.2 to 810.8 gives 37.9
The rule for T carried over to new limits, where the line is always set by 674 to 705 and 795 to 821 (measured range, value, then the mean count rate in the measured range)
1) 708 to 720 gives 0.04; 40.5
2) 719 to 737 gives 0.08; 38.2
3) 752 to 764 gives 0.10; 36.2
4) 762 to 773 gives 0.02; 38.4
